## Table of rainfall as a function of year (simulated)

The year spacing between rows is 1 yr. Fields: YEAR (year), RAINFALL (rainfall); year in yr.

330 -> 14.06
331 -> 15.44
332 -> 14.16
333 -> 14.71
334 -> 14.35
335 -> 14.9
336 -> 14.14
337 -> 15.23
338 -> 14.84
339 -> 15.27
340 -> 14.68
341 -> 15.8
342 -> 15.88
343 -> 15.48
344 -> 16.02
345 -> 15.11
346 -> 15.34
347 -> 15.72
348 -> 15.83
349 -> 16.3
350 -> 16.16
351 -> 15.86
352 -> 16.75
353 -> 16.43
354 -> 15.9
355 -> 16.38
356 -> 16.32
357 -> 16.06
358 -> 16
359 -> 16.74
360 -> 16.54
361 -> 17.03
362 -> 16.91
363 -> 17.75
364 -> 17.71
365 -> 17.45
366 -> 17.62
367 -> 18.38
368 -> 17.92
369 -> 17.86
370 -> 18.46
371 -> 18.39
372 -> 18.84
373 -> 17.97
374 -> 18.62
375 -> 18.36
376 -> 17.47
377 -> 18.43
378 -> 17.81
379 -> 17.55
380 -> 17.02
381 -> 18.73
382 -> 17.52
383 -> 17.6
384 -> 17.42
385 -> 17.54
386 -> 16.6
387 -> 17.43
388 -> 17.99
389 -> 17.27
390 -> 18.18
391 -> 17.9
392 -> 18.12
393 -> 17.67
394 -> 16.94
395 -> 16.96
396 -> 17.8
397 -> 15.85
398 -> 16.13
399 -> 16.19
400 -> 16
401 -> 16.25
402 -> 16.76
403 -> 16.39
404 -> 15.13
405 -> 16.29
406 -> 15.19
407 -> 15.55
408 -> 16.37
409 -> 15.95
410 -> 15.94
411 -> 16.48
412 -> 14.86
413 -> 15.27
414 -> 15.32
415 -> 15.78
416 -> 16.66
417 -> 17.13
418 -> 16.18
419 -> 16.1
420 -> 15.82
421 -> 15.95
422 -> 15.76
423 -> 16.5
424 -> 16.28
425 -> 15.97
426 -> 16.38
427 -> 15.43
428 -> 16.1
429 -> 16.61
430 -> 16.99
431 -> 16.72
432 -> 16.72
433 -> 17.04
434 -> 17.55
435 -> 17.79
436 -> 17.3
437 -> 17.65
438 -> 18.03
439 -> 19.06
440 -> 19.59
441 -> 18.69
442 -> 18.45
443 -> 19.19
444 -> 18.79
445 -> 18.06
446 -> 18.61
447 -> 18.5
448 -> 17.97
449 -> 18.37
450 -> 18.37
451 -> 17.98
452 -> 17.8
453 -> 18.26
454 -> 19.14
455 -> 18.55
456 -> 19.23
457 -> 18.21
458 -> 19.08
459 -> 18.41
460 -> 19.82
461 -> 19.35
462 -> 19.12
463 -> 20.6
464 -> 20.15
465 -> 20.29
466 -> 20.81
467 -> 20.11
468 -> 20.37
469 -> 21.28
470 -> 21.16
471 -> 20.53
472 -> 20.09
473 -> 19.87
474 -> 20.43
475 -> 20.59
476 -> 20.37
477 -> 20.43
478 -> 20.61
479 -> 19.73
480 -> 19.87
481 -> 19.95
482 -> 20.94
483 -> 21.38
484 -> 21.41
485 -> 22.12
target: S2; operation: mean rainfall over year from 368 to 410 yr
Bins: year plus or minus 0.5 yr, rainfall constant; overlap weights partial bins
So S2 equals 17.2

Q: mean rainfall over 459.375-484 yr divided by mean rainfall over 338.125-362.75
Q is 1.3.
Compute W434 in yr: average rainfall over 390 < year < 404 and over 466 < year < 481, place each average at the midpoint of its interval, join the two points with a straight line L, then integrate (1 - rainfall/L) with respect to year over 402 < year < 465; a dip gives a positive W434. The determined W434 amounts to 4.0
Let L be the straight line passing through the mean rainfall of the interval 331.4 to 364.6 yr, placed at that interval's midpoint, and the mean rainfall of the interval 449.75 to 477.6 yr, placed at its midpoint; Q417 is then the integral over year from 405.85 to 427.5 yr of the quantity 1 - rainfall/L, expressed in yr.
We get 2.6 yr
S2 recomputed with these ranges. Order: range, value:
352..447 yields 17.1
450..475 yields 19.6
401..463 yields 17.3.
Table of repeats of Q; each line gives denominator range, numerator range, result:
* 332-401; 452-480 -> 1.18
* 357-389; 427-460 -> 1.02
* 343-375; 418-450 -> 1.03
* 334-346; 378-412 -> 1.11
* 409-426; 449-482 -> 1.23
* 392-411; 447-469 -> 1.17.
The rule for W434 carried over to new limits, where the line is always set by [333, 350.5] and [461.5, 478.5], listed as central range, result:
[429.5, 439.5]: 0.8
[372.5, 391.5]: -0.9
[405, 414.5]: 1.2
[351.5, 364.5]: -0.5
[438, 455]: 0.8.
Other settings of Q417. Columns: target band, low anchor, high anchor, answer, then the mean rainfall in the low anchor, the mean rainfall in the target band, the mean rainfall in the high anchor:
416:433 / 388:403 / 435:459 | 1.4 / 17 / 16.3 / 18.5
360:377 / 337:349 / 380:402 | -1.5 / 15.5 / 17.9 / 17.2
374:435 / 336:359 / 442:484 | 3.1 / 15.8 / 16.7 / 19.6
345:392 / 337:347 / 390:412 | -4.0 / 15.4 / 17.2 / 16.5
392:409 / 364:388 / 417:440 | 1.0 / 17.9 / 16.4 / 16.8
